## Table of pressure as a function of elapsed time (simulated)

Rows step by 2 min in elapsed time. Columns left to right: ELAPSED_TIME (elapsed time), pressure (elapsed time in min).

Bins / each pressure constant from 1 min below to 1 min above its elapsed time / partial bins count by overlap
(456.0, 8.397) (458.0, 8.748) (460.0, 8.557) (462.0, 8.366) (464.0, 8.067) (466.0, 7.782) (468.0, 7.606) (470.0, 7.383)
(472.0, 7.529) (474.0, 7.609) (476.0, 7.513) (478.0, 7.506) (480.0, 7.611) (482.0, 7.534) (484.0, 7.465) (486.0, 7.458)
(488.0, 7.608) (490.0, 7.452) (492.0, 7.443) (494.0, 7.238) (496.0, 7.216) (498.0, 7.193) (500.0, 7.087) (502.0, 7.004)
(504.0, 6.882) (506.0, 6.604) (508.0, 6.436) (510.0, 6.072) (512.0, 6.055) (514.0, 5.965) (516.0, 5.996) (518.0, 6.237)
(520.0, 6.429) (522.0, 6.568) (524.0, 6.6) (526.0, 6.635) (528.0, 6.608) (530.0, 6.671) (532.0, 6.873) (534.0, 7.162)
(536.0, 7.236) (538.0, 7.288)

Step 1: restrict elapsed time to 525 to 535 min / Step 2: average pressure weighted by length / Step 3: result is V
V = 6.79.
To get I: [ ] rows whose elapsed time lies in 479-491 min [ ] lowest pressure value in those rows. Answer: 7.452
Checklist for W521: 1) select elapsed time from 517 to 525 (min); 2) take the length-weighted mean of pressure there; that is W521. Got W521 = 6.46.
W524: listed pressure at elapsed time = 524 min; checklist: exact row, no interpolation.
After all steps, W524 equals 6.6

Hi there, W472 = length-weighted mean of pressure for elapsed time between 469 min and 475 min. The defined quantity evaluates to 7.51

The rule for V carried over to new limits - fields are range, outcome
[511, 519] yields 6.06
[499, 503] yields 7.05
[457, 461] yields 8.65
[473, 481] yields 7.56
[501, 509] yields 6.73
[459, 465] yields 8.33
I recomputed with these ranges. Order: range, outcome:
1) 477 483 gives 7.506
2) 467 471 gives 7.383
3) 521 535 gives 6.568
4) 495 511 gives 6.072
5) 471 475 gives 7.529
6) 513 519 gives 5.965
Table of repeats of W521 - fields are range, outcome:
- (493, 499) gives 7.22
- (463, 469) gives 7.82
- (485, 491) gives 7.51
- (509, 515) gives 6.03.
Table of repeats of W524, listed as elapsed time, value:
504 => 6.882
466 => 7.782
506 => 6.604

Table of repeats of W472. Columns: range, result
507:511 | 6.25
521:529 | 6.6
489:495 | 7.38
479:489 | 7.54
